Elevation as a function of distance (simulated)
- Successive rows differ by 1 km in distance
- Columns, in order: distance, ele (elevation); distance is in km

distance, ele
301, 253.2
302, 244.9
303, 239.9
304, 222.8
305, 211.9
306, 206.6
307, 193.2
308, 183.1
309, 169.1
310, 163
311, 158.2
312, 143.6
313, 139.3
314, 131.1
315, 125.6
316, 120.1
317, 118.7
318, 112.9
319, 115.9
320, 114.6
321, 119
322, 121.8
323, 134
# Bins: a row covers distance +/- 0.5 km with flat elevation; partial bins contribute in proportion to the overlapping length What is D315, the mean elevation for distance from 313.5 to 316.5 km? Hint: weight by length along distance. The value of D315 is 126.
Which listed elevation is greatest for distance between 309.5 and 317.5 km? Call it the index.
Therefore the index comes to 163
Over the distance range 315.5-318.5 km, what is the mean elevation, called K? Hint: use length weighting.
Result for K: 117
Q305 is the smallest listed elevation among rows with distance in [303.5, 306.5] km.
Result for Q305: 206.6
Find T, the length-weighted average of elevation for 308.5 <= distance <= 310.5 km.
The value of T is 166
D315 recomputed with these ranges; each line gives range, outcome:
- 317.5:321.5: 116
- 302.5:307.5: 215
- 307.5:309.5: 176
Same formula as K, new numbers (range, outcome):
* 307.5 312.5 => 163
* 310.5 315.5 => 140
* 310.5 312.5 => 151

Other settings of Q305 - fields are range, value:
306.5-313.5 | 139.3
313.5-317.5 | 118.7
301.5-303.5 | 239.9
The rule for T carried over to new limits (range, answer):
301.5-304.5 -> 236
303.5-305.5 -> 217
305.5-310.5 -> 183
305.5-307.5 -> 200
